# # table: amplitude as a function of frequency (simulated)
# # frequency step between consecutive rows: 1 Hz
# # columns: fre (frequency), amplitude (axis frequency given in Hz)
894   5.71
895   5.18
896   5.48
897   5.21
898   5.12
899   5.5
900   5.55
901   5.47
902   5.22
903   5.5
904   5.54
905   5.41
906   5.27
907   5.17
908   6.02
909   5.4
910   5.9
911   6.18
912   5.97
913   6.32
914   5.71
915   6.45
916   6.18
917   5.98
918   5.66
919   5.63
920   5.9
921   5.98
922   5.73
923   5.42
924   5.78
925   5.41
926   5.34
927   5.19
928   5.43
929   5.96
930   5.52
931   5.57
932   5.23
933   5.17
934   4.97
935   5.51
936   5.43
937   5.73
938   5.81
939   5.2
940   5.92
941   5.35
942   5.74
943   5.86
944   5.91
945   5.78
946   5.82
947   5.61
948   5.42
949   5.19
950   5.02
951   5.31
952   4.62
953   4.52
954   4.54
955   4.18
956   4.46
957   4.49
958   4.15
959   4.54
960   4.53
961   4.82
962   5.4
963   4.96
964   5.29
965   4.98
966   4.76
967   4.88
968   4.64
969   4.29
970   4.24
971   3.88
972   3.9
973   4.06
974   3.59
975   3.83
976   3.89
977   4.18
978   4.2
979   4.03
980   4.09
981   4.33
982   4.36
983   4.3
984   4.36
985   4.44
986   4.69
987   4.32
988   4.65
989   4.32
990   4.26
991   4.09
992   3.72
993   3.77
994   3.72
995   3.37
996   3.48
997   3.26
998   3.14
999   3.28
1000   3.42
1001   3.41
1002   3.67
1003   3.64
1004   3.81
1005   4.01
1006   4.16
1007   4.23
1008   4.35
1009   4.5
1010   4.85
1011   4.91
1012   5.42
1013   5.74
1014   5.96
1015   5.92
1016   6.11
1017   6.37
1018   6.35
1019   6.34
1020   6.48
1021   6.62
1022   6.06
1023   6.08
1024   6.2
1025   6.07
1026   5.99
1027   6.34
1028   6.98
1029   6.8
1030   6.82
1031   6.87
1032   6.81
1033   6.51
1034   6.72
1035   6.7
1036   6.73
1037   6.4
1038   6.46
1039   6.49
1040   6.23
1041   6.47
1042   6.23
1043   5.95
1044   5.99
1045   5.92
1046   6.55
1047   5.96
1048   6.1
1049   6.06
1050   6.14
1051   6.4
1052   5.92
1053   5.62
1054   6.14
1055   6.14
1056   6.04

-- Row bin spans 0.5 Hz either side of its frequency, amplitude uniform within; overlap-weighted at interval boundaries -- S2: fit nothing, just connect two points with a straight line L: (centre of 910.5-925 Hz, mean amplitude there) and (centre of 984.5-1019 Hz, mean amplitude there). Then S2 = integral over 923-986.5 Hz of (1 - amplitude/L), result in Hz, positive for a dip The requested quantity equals 4.4 Hz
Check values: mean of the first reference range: 5.9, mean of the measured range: 4.9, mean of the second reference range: 4.42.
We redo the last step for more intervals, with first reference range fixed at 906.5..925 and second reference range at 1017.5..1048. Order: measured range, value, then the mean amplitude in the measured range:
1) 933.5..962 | 3.9 Hz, 5.16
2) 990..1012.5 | 8.4 Hz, 3.93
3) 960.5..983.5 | 6.5 Hz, 4.39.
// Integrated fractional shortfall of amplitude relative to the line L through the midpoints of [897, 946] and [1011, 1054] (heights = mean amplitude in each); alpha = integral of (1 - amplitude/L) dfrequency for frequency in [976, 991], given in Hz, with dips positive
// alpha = 4.2 Hz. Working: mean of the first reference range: 5.62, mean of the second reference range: 6.27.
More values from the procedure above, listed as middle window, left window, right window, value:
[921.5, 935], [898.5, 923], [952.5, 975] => -0.31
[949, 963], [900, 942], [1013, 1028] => 2.74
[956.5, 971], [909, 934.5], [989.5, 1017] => 0.81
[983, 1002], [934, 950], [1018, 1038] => 6.94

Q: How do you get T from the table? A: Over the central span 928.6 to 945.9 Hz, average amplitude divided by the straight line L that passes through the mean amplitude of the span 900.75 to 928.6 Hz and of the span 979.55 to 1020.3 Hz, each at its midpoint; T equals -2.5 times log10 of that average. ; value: -0.04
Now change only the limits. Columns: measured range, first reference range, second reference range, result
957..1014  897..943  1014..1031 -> 0.39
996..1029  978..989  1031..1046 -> 0.08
